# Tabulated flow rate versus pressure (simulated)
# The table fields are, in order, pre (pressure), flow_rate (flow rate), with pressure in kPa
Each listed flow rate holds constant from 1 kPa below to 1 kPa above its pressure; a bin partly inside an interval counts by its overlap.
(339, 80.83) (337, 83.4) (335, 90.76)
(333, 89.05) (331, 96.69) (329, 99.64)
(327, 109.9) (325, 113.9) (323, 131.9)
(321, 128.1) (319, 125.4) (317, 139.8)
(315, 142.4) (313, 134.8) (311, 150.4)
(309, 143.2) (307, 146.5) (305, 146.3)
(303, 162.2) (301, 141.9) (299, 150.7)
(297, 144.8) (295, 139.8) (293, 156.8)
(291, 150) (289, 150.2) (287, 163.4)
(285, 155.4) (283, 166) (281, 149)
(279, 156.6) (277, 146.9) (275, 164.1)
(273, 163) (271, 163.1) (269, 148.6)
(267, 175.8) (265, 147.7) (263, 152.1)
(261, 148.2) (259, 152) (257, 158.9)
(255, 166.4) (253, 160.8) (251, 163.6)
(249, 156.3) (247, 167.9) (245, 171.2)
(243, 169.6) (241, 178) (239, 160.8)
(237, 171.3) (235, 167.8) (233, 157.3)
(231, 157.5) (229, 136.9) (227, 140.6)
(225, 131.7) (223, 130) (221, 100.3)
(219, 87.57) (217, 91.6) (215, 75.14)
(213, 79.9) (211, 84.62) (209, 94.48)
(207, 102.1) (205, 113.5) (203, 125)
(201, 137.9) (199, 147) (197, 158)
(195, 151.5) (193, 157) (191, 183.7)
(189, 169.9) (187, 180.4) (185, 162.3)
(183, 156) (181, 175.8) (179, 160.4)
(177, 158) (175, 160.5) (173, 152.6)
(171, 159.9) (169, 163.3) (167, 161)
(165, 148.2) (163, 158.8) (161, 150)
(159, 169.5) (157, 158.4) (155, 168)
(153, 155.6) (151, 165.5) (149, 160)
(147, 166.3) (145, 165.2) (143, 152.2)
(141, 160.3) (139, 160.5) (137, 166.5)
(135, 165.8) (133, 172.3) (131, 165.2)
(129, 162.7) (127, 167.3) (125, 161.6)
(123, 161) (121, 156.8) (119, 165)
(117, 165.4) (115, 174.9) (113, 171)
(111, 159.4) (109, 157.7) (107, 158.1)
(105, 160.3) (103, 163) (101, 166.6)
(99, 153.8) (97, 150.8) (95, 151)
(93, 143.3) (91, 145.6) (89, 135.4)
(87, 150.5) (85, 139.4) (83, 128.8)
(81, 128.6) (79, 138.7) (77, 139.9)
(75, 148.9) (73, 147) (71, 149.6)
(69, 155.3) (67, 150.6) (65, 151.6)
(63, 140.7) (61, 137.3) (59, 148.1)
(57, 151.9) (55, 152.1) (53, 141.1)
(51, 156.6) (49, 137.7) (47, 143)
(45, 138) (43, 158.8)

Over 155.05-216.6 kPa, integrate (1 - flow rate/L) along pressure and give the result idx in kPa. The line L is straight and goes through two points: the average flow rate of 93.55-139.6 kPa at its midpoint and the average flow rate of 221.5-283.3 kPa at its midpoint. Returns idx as 5.6 kPa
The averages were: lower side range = 162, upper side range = 157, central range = 145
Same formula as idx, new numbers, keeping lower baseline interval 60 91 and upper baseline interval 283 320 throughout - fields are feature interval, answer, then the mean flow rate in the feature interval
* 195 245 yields 5.3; 130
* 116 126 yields -1.3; 162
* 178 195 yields -2.6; 167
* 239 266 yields -2.7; 161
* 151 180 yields -2.9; 159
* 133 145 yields -1.5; 162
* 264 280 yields -1.2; 158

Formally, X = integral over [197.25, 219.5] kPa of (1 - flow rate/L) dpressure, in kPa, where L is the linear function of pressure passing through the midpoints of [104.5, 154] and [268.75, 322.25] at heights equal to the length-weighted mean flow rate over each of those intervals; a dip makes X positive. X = 7.23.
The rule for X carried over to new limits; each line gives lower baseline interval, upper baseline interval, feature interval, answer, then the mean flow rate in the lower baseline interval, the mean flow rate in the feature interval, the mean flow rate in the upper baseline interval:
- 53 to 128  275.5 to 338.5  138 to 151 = -1.2 kPa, 152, 161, 135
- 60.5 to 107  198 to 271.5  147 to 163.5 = -2.0 kPa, 147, 161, 140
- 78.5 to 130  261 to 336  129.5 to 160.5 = -2.3 kPa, 155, 163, 142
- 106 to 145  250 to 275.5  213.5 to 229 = 4.9 kPa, 163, 109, 159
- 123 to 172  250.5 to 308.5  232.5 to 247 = -1.1 kPa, 162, 168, 155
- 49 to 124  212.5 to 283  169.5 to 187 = -1.5 kPa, 151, 162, 148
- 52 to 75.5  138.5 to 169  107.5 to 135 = -1.6 kPa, 148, 165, 160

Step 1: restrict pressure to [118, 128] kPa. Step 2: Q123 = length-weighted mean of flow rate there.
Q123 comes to 162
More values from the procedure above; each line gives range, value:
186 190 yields 175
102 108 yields 160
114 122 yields 166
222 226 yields 131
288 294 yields 152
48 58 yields 148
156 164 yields 159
